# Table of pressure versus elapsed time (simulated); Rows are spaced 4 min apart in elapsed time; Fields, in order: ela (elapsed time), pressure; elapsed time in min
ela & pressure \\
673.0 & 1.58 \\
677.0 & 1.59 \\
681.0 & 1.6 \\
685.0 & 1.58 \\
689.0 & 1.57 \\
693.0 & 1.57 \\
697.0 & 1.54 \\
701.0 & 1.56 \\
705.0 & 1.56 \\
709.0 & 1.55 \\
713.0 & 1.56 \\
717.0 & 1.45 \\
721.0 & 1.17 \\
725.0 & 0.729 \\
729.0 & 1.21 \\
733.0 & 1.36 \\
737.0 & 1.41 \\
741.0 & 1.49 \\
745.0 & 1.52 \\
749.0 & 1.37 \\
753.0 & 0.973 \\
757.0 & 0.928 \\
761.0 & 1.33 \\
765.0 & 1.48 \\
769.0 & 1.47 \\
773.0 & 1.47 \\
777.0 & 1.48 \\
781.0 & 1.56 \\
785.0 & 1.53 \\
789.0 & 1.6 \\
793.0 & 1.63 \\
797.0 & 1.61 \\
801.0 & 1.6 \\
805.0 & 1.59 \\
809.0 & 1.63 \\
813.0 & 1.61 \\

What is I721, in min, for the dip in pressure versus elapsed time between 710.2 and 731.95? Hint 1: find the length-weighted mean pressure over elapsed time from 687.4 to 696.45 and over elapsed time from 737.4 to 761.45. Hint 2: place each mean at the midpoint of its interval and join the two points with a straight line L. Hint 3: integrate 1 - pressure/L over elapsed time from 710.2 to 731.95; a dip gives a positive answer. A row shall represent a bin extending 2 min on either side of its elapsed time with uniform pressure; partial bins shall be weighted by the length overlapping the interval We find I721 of 2.7 min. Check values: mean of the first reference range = 1.57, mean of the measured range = 1.24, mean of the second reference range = 1.27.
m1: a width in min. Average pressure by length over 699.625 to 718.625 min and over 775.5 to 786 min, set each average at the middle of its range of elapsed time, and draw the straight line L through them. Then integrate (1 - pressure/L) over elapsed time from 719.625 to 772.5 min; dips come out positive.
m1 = 8.9 min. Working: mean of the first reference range 1.54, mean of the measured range 1.27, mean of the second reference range 1.52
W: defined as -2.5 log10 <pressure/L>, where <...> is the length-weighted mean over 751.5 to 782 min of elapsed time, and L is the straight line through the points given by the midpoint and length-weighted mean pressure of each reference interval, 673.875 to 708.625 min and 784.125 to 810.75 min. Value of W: 0.19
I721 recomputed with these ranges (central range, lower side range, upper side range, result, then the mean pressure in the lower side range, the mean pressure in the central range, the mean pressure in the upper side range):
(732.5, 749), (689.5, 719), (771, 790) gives 1.0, 1.54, 1.44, 1.52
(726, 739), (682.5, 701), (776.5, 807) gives 2.4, 1.57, 1.28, 1.58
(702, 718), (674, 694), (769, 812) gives 0.4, 1.58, 1.54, 1.57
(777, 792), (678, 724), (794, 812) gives 0.3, 1.5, 1.56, 1.61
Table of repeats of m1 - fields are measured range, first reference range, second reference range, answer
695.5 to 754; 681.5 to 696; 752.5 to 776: 3.1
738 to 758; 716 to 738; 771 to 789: 0.6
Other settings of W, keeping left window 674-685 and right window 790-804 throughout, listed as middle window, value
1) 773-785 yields 0.07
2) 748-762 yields 0.39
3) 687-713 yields 0.02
